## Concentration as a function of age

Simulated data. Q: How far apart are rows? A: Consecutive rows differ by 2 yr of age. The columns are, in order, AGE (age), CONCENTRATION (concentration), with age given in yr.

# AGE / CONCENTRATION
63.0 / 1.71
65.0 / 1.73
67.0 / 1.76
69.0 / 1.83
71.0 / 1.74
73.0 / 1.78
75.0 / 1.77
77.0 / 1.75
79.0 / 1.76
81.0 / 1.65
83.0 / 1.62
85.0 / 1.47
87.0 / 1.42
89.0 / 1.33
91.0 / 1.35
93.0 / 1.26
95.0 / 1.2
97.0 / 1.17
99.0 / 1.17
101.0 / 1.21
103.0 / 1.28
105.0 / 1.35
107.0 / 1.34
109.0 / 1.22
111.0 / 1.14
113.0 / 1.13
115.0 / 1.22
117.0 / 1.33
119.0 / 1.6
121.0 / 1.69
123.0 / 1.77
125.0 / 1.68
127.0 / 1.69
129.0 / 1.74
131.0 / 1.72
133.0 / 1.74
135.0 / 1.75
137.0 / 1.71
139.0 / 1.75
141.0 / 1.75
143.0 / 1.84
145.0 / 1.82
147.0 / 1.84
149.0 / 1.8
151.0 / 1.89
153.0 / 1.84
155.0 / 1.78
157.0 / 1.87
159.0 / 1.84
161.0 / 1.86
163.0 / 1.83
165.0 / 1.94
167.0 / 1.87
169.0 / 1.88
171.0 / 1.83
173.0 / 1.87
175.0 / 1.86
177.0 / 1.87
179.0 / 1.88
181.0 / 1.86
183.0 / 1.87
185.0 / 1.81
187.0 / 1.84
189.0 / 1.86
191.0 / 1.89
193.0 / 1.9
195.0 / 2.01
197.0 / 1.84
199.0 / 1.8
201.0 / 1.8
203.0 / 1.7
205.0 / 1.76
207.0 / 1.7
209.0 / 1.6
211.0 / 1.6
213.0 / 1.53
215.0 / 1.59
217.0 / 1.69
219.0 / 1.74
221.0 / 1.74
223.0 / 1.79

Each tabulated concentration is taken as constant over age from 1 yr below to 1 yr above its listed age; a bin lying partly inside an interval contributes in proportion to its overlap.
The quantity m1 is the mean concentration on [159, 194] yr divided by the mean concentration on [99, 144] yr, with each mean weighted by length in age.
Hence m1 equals 1.2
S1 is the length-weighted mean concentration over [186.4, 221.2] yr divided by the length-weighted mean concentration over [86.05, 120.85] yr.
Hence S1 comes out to 1.36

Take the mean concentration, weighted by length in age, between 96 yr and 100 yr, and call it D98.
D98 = 1.17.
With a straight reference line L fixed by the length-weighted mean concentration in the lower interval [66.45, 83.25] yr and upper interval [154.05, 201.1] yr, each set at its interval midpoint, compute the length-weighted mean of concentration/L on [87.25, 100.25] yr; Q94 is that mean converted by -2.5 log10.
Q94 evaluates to 0.37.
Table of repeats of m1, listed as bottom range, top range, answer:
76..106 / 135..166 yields 1.30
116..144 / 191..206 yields 1.08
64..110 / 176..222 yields 1.20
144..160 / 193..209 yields 0.98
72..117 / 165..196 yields 1.35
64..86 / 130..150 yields 1.03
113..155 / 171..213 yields 1.07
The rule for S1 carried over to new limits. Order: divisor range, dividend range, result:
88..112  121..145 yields 1.39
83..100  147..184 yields 1.41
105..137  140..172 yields 1.21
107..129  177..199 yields 1.29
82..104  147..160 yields 1.40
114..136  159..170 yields 1.15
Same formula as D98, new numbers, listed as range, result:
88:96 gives 1.29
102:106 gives 1.31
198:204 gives 1.77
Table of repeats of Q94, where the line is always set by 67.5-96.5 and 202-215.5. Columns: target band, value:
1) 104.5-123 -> 0.17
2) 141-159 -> -0.14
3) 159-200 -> -0.15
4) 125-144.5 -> -0.10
